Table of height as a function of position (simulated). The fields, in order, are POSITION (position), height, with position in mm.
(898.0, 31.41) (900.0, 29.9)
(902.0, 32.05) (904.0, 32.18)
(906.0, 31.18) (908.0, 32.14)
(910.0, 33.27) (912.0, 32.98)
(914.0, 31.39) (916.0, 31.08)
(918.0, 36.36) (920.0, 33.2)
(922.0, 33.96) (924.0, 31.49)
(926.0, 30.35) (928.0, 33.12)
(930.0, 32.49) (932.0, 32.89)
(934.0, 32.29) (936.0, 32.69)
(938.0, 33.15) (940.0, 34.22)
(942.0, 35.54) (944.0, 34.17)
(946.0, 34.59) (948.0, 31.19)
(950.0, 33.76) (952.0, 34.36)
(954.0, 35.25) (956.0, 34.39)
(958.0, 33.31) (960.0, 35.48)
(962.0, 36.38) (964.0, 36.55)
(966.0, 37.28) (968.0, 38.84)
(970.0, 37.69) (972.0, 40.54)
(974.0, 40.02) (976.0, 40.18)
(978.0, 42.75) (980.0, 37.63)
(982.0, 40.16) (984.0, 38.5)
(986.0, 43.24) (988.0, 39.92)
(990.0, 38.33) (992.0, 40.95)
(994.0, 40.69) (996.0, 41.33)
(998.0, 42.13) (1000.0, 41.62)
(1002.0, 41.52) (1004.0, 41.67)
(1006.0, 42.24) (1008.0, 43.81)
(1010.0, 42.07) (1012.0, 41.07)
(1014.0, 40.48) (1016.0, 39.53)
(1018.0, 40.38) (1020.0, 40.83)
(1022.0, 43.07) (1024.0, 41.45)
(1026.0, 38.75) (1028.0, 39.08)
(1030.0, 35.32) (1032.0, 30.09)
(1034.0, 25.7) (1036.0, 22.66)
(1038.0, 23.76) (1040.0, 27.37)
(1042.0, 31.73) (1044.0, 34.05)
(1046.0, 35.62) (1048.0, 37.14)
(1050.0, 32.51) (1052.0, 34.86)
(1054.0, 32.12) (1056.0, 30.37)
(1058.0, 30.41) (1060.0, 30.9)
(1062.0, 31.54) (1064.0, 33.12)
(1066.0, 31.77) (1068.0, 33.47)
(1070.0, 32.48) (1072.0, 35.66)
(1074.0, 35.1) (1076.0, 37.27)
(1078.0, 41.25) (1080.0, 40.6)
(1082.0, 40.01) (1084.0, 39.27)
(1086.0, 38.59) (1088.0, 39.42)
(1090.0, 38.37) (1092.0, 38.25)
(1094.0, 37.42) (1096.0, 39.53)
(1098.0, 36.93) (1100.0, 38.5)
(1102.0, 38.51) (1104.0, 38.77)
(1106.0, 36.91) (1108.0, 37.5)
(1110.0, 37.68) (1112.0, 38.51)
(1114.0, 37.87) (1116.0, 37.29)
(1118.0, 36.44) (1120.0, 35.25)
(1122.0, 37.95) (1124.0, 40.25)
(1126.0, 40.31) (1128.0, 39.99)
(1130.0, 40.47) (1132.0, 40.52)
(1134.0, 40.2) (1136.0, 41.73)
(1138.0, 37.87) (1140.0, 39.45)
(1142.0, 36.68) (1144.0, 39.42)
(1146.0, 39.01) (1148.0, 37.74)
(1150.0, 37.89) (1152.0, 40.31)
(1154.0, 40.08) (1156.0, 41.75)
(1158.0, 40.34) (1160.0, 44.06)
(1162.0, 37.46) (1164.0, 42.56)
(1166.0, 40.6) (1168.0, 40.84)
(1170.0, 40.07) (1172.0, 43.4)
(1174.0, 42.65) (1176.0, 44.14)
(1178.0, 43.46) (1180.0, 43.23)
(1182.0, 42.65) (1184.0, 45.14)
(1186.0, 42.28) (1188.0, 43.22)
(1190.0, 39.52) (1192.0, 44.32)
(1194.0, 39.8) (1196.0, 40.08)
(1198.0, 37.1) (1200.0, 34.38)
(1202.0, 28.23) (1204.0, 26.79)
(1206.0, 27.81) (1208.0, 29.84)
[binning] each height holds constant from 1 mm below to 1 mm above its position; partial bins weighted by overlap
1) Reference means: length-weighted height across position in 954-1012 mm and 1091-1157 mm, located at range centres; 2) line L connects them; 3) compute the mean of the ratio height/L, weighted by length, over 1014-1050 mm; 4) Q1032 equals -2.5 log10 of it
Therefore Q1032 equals 0.14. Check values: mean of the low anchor 39.6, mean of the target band 34.6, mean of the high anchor 38.7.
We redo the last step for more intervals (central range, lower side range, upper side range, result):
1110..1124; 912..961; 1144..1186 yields 0.062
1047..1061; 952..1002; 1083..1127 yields 0.178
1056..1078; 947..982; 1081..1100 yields 0.149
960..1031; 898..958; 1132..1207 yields -0.154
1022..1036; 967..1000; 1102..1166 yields 0.150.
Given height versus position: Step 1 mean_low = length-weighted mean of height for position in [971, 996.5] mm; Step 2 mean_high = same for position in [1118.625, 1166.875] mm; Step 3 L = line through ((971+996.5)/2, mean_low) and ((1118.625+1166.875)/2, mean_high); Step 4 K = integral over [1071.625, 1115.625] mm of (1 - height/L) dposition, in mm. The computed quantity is 1.7 mm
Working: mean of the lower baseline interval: 40.3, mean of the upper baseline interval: 39.6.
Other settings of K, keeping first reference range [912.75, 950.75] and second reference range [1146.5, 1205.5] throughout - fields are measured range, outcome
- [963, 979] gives -2.37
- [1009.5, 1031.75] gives -2.64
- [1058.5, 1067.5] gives 1.21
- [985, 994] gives -1.54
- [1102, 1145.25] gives -0.10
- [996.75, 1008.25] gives -2.29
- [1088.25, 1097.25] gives -0.19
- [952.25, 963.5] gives -0.40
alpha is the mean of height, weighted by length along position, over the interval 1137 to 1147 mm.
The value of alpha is 38.5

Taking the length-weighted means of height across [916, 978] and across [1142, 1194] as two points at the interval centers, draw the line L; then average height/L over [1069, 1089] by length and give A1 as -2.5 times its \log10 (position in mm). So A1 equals 0.02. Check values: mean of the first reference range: 34.9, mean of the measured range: 38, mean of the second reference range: 41.3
